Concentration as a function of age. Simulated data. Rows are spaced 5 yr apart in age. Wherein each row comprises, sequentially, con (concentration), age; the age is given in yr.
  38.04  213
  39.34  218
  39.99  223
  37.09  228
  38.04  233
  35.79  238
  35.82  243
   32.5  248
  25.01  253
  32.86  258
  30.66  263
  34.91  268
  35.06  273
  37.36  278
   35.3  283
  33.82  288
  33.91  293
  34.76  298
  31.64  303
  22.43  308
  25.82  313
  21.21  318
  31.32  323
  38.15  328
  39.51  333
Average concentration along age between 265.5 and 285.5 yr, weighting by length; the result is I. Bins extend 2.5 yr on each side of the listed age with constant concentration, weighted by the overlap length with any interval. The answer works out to 35.7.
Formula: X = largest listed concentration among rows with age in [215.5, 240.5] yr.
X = 39.99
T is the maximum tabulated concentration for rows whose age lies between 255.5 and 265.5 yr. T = 32.86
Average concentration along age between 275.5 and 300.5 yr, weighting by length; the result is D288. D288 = 35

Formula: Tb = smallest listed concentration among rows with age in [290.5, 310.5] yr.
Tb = 22.43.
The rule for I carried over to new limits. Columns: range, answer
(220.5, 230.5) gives 38.5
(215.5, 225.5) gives 39.7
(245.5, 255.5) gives 28.8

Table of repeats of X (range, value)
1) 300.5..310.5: 31.64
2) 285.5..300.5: 34.76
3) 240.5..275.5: 35.82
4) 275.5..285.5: 37.36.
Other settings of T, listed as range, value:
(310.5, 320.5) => 25.82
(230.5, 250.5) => 38.04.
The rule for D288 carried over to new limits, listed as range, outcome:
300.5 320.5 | 25.3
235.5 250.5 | 34.7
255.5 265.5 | 31.8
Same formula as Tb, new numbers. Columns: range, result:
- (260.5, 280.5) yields 30.66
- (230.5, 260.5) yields 25.01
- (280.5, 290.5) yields 33.82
